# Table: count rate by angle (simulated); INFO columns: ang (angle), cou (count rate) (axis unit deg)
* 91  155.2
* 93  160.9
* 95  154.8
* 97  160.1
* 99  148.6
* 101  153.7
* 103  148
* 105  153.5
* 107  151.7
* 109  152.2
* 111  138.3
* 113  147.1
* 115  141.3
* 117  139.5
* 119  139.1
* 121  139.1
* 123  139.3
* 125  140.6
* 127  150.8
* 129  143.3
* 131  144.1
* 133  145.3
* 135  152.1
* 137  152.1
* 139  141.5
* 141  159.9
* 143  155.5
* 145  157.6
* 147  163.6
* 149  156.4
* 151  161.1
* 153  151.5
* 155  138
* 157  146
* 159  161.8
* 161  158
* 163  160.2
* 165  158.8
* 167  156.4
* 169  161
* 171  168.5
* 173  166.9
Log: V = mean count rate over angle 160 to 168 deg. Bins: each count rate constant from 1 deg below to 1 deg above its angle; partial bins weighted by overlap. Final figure 158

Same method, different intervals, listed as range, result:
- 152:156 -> 145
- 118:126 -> 140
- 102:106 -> 151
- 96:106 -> 153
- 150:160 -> 152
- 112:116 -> 144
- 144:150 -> 159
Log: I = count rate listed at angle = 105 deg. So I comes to 153.5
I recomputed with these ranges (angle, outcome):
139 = 141.5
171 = 168.5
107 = 151.7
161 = 158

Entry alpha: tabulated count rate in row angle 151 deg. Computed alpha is 161.1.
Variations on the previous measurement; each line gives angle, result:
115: 141.3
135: 152.1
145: 157.6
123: 139.3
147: 163.6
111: 138.3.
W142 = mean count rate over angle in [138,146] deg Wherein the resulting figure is 154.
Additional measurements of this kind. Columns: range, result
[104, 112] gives 149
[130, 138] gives 148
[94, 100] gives 154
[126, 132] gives 146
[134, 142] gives 151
